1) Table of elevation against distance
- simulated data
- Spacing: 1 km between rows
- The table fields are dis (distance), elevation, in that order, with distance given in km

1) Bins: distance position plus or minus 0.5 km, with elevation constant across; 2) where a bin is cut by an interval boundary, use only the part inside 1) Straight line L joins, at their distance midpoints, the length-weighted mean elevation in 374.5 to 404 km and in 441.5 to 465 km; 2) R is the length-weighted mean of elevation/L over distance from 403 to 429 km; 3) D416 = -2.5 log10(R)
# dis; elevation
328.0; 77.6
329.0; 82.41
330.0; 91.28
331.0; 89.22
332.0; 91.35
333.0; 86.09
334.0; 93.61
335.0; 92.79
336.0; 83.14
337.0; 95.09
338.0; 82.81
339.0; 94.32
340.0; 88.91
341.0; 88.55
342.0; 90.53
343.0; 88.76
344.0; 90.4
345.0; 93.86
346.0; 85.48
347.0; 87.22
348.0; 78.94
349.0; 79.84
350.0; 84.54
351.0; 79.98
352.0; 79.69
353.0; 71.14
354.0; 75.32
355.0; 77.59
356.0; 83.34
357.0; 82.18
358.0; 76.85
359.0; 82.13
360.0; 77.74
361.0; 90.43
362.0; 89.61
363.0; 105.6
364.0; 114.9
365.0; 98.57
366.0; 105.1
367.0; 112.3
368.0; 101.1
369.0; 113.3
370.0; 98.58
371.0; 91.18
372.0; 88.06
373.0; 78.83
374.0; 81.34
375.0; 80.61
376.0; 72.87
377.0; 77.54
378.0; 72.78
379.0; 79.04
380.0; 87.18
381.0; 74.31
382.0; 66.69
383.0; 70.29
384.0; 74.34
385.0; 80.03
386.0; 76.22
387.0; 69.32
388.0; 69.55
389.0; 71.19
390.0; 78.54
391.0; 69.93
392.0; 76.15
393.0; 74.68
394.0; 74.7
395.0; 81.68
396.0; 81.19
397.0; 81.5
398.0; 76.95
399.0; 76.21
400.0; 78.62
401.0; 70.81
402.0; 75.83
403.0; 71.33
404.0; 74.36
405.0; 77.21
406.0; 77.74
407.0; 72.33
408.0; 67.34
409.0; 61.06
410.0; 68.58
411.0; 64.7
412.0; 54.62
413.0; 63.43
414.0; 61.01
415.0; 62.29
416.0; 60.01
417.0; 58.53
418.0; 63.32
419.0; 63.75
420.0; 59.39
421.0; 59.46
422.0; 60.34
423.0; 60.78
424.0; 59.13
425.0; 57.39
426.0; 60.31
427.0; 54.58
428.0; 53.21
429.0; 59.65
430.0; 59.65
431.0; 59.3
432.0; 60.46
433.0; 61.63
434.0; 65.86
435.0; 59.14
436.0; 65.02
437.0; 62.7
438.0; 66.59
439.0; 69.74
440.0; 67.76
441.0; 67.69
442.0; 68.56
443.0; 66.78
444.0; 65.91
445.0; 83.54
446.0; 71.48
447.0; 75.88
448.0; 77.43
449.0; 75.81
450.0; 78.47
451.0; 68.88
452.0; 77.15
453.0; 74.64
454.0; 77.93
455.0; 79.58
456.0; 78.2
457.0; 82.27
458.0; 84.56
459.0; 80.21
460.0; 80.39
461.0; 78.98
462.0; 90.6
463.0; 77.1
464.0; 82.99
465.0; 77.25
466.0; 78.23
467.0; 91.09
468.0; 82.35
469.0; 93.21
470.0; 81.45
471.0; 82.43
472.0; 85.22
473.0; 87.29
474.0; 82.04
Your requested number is 0.21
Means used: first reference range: 75.5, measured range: 63.1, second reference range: 77.3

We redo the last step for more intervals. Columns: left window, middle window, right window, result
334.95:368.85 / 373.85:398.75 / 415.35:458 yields 0.054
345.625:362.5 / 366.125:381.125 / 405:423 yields -0.164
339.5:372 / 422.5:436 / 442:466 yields 0.327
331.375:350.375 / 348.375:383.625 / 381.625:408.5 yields -0.049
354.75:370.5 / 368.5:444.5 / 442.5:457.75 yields 0.211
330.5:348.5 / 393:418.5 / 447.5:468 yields 0.191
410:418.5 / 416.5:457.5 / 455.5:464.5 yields 0.077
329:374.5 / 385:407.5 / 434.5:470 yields 0.108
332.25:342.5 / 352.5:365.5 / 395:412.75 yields -0.034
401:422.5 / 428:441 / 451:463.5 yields 0.157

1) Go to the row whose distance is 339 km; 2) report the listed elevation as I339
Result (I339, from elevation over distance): 94.32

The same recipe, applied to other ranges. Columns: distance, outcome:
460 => 80.39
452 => 77.15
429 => 59.65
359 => 82.13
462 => 90.6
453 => 74.64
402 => 75.83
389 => 71.19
